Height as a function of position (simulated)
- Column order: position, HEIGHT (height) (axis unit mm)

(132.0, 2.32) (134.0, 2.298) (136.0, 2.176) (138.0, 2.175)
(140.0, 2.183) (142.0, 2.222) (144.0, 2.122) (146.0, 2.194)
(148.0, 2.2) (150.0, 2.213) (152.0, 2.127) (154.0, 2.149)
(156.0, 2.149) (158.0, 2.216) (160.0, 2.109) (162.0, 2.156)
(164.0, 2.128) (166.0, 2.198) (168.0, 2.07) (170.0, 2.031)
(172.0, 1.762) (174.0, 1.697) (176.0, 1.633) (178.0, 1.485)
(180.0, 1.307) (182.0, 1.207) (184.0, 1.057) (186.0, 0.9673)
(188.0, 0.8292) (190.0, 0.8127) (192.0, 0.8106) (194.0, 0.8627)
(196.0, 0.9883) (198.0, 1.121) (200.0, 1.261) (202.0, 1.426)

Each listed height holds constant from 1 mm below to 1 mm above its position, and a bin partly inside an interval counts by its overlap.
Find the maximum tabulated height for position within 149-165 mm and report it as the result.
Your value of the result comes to 2.216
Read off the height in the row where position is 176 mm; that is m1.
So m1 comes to 1.633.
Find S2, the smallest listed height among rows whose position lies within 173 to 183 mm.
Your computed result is 1.207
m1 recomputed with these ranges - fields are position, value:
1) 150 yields 2.213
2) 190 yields 0.8127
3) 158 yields 2.216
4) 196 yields 0.9883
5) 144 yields 2.122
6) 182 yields 1.207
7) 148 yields 2.2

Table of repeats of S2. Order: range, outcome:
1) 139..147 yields 2.122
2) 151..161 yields 2.109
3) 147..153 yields 2.127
